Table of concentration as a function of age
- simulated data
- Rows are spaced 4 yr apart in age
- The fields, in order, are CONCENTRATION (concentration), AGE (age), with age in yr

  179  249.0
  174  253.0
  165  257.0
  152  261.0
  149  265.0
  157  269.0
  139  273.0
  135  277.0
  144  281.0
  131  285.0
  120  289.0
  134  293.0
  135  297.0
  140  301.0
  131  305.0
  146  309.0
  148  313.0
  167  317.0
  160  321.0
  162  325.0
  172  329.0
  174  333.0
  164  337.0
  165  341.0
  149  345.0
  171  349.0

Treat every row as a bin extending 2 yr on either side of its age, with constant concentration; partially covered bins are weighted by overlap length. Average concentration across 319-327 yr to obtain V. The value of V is 161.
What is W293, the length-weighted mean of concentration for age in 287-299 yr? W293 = 130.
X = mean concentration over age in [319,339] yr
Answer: 166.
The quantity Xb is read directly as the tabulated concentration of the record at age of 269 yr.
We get 157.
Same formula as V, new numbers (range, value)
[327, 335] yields 173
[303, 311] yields 138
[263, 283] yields 145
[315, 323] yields 164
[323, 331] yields 167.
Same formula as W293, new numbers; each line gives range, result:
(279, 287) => 138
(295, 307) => 135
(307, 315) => 147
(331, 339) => 169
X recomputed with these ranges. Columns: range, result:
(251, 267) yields 160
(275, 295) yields 133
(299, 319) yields 146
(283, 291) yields 126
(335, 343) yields 164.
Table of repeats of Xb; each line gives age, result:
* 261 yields 152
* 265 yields 149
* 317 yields 167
